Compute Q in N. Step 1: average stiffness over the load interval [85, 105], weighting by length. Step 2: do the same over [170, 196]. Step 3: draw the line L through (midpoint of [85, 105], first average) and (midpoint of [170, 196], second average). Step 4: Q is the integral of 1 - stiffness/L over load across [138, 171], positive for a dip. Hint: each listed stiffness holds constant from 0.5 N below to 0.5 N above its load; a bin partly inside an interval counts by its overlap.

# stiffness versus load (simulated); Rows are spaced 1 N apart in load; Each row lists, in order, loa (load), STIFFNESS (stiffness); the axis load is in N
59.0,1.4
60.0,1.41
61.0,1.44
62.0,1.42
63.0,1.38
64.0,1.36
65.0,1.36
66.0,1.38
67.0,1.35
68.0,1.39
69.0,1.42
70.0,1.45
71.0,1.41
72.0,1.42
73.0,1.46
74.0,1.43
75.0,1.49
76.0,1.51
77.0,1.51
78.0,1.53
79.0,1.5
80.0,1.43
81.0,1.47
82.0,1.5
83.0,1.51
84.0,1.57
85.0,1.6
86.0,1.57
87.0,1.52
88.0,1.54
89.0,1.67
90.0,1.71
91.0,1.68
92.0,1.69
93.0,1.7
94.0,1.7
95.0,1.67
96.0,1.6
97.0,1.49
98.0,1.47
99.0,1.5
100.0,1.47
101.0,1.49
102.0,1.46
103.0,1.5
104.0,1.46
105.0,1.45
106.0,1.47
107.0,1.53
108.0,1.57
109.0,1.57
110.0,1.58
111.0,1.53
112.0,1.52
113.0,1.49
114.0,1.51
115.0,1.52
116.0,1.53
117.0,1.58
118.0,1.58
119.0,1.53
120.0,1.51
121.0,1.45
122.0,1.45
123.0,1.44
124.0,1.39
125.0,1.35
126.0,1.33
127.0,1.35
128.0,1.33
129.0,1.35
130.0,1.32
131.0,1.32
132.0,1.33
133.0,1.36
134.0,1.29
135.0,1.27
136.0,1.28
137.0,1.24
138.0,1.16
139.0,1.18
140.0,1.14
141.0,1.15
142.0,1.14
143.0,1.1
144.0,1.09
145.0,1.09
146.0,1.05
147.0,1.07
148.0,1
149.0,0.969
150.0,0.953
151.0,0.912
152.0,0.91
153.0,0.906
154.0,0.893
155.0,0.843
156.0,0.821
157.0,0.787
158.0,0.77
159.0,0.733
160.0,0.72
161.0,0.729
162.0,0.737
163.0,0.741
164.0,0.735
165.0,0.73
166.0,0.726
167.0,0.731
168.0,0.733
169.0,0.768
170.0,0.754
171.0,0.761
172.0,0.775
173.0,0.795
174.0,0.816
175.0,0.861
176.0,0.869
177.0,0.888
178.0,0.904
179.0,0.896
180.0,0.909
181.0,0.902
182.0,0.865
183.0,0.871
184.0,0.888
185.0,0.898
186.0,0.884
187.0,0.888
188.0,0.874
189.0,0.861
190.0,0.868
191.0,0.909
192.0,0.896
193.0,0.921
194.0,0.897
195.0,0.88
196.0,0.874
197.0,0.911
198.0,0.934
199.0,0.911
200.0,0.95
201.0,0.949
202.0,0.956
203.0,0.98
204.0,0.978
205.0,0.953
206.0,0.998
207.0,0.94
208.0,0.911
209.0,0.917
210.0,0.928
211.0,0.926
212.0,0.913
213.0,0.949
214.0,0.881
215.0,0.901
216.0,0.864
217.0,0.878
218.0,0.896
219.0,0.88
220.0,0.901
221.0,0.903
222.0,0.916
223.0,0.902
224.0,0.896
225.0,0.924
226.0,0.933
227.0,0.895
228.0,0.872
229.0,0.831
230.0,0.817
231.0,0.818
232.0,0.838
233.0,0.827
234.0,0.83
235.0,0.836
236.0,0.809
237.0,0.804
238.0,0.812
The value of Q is 6.2 N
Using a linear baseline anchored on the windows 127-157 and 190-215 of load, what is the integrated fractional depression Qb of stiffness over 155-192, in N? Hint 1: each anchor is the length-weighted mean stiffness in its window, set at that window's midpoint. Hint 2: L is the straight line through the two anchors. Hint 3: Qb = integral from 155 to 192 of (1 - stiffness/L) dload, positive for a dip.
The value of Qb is 7.2 N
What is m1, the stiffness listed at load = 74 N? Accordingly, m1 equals 1.43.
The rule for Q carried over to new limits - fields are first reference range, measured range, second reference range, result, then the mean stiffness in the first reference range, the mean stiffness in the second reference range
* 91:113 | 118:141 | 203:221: 0.9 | 1.55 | 0.92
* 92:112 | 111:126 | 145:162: -1.8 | 1.54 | 0.881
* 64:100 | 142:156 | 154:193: 0.4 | 1.52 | 0.822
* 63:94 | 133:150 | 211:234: 1.3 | 1.51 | 0.883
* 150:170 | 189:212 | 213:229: -1.7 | 0.789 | 0.896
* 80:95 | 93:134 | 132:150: -2.9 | 1.6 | 1.15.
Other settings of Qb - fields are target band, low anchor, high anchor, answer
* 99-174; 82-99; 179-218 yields 8.7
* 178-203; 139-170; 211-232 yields -0.3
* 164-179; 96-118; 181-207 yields 3.8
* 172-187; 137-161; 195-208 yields 1.3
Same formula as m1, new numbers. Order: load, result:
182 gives 0.865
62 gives 1.42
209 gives 0.917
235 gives 0.836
